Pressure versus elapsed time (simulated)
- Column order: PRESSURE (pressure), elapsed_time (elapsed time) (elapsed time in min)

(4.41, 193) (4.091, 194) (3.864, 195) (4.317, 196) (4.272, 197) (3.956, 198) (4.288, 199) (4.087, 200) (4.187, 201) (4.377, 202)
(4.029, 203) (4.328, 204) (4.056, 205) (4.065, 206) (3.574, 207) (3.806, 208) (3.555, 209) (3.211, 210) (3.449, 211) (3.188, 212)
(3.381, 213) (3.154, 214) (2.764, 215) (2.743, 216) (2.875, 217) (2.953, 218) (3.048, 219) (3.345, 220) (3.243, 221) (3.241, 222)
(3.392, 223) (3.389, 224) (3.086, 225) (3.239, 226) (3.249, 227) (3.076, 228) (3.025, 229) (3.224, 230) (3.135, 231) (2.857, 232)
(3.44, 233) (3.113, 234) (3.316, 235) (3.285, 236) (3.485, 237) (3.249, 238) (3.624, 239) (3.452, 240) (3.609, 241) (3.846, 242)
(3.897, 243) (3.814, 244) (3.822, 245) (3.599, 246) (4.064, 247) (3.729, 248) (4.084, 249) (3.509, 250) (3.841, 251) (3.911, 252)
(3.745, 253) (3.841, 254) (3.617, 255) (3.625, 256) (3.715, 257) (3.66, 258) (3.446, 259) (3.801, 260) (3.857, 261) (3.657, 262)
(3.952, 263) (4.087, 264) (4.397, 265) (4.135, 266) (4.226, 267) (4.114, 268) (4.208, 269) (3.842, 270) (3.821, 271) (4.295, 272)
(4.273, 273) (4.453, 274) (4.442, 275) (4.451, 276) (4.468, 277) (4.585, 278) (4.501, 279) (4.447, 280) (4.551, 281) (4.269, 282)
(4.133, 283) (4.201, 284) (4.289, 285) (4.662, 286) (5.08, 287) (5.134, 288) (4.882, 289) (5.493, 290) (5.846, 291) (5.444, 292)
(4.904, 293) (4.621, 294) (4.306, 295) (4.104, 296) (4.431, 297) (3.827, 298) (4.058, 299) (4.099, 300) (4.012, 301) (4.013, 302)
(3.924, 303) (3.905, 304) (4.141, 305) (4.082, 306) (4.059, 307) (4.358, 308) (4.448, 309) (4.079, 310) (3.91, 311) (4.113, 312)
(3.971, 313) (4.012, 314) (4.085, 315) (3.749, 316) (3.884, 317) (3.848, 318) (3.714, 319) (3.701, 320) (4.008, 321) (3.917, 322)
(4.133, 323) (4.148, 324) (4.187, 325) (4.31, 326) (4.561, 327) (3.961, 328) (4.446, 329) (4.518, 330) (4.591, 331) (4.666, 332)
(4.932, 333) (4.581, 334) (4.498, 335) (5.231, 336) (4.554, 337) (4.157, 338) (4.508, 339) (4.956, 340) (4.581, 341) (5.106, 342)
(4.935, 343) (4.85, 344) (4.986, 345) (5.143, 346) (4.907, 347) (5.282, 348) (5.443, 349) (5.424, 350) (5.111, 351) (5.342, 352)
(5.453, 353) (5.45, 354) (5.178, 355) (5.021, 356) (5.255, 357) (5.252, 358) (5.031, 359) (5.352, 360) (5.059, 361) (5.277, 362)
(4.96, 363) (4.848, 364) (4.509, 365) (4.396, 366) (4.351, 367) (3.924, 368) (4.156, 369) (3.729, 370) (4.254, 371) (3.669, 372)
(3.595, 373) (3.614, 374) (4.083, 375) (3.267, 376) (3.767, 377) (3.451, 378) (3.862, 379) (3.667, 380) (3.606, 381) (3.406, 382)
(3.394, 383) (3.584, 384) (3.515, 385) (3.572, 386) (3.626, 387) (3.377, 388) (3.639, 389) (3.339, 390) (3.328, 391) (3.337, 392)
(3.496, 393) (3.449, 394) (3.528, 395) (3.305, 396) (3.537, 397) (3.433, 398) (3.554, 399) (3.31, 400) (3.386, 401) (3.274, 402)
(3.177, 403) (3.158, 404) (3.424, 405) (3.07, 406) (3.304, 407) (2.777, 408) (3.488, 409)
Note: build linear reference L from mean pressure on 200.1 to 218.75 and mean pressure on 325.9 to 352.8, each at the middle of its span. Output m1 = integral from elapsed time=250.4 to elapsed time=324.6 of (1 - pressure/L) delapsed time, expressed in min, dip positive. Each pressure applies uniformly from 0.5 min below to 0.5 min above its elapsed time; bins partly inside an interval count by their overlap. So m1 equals 1.9 min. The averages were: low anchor 3.54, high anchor 4.81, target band 4.19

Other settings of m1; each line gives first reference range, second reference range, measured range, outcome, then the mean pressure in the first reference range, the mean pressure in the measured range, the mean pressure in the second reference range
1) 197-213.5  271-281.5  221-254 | 5.09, 3.86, 3.48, 4.42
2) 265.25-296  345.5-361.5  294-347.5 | 6.65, 4.53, 4.31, 5.23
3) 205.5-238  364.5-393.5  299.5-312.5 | -2.21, 3.25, 4.09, 3.71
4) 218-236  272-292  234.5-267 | 0.61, 3.2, 3.75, 4.65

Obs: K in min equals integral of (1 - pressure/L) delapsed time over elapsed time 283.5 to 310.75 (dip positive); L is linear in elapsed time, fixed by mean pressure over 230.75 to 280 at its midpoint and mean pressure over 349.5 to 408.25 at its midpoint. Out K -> -3.92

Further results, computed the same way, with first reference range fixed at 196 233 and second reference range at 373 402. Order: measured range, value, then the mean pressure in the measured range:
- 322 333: -2.69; 4.36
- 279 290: -3.50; 4.6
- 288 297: -3.70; 4.93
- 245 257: -1.00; 3.78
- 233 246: -0.21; 3.54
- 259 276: -2.92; 4.09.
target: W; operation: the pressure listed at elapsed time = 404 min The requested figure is 3.158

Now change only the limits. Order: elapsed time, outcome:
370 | 3.729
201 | 4.187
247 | 4.064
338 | 4.157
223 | 3.392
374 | 3.614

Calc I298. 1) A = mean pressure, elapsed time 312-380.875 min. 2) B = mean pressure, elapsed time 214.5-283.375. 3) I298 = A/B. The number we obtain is 1.2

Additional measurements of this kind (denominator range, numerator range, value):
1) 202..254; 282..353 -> 1.29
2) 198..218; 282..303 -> 1.26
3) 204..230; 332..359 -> 1.51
